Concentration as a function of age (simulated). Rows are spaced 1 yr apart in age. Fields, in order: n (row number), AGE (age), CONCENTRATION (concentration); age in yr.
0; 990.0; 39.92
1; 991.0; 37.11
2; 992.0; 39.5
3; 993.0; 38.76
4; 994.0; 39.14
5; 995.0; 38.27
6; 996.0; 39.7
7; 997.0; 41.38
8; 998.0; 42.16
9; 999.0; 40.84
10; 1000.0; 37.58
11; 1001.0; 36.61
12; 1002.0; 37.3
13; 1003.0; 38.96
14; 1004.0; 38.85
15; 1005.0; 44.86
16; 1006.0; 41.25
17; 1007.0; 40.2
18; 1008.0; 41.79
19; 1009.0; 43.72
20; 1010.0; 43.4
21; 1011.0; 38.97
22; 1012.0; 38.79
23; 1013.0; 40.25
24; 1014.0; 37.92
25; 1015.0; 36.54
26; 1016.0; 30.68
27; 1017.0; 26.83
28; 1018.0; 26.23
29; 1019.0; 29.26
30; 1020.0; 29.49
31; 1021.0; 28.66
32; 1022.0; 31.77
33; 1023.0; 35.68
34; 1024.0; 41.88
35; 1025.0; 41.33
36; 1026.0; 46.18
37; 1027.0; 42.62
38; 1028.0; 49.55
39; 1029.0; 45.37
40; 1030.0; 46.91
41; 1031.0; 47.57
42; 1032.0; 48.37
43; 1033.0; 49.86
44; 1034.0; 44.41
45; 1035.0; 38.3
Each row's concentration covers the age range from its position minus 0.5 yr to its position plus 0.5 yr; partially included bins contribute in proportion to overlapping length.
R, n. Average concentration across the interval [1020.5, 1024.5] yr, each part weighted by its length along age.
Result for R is 34.5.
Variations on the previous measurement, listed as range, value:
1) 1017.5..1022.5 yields 29.1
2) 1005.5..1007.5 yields 40.7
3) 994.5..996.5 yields 39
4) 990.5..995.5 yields 38.6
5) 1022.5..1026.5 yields 41.3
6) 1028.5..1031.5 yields 46.6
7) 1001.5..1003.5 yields 38.1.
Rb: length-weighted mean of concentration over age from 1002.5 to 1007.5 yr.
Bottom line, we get 40.8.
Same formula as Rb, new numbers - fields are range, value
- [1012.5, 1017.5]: 34.4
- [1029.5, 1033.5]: 48.2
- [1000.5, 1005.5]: 39.3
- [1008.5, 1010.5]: 43.6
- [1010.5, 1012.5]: 38.9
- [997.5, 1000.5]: 40.2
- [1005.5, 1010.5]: 42.1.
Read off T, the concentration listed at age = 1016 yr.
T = 30.68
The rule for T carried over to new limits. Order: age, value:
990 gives 39.92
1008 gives 41.79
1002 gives 37.3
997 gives 41.38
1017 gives 26.83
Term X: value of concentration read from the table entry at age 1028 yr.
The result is 49.55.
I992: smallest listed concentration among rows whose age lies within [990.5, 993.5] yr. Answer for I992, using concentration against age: 37.11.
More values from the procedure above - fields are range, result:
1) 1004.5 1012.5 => 38.79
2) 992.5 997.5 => 38.27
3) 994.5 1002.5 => 36.61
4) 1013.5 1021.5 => 26.23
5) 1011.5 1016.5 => 30.68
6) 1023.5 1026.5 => 41.33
